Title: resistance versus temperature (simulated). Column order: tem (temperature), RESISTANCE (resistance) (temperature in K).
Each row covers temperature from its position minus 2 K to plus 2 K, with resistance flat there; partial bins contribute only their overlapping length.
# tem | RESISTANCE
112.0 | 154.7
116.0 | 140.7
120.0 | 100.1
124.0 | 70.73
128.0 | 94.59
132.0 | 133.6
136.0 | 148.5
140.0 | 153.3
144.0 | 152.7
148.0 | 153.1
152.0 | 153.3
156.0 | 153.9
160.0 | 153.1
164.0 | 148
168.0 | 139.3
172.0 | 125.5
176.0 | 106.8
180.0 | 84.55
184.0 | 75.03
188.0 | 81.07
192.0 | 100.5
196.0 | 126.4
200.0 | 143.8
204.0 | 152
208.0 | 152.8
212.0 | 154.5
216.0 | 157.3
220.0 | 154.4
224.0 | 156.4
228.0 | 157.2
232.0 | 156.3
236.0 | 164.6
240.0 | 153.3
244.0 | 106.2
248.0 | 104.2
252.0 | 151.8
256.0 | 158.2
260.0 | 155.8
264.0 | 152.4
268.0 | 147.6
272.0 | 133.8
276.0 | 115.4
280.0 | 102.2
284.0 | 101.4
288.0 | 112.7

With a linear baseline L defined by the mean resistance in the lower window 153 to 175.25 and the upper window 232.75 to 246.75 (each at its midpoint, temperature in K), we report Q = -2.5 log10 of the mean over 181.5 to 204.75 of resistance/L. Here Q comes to 0.270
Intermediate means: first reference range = 142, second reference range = 141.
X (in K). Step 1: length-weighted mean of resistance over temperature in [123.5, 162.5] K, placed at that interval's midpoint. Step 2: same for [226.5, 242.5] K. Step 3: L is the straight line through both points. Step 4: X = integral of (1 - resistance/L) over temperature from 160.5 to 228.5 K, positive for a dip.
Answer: 8.63 K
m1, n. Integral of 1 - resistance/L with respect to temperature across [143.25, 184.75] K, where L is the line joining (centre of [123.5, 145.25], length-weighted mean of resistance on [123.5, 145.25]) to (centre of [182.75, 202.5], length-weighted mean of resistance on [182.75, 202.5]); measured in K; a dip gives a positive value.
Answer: -4.9 K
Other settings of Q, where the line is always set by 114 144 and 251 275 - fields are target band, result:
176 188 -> 0.49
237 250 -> 0.16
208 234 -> -0.11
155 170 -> -0.15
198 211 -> -0.10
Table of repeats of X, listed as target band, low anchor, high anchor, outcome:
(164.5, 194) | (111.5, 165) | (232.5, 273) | 7.30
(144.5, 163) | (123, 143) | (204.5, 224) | -2.95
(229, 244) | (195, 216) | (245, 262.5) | -0.81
